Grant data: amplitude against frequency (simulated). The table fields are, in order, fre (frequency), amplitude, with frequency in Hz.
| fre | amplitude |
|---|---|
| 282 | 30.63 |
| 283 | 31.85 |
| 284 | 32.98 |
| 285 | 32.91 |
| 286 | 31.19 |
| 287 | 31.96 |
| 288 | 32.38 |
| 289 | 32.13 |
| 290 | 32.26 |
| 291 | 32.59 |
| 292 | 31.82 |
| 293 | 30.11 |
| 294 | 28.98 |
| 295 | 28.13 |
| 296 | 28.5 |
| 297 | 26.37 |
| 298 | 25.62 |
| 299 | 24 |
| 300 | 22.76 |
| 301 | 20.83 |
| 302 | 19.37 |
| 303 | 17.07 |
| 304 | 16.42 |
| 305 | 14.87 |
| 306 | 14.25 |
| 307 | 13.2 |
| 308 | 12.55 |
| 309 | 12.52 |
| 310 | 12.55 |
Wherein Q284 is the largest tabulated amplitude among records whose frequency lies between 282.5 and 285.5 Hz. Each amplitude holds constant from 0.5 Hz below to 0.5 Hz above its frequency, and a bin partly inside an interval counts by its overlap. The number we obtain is 32.98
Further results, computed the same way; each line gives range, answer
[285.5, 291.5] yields 32.59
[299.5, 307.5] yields 22.76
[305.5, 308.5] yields 14.25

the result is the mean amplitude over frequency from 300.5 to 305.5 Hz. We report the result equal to 17.7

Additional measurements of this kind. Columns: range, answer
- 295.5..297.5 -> 27.4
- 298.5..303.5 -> 20.8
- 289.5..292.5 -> 32.2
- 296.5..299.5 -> 25.3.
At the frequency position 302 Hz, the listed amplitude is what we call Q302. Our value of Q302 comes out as 19.37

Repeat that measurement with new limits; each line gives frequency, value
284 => 32.98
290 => 32.26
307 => 13.2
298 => 25.62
